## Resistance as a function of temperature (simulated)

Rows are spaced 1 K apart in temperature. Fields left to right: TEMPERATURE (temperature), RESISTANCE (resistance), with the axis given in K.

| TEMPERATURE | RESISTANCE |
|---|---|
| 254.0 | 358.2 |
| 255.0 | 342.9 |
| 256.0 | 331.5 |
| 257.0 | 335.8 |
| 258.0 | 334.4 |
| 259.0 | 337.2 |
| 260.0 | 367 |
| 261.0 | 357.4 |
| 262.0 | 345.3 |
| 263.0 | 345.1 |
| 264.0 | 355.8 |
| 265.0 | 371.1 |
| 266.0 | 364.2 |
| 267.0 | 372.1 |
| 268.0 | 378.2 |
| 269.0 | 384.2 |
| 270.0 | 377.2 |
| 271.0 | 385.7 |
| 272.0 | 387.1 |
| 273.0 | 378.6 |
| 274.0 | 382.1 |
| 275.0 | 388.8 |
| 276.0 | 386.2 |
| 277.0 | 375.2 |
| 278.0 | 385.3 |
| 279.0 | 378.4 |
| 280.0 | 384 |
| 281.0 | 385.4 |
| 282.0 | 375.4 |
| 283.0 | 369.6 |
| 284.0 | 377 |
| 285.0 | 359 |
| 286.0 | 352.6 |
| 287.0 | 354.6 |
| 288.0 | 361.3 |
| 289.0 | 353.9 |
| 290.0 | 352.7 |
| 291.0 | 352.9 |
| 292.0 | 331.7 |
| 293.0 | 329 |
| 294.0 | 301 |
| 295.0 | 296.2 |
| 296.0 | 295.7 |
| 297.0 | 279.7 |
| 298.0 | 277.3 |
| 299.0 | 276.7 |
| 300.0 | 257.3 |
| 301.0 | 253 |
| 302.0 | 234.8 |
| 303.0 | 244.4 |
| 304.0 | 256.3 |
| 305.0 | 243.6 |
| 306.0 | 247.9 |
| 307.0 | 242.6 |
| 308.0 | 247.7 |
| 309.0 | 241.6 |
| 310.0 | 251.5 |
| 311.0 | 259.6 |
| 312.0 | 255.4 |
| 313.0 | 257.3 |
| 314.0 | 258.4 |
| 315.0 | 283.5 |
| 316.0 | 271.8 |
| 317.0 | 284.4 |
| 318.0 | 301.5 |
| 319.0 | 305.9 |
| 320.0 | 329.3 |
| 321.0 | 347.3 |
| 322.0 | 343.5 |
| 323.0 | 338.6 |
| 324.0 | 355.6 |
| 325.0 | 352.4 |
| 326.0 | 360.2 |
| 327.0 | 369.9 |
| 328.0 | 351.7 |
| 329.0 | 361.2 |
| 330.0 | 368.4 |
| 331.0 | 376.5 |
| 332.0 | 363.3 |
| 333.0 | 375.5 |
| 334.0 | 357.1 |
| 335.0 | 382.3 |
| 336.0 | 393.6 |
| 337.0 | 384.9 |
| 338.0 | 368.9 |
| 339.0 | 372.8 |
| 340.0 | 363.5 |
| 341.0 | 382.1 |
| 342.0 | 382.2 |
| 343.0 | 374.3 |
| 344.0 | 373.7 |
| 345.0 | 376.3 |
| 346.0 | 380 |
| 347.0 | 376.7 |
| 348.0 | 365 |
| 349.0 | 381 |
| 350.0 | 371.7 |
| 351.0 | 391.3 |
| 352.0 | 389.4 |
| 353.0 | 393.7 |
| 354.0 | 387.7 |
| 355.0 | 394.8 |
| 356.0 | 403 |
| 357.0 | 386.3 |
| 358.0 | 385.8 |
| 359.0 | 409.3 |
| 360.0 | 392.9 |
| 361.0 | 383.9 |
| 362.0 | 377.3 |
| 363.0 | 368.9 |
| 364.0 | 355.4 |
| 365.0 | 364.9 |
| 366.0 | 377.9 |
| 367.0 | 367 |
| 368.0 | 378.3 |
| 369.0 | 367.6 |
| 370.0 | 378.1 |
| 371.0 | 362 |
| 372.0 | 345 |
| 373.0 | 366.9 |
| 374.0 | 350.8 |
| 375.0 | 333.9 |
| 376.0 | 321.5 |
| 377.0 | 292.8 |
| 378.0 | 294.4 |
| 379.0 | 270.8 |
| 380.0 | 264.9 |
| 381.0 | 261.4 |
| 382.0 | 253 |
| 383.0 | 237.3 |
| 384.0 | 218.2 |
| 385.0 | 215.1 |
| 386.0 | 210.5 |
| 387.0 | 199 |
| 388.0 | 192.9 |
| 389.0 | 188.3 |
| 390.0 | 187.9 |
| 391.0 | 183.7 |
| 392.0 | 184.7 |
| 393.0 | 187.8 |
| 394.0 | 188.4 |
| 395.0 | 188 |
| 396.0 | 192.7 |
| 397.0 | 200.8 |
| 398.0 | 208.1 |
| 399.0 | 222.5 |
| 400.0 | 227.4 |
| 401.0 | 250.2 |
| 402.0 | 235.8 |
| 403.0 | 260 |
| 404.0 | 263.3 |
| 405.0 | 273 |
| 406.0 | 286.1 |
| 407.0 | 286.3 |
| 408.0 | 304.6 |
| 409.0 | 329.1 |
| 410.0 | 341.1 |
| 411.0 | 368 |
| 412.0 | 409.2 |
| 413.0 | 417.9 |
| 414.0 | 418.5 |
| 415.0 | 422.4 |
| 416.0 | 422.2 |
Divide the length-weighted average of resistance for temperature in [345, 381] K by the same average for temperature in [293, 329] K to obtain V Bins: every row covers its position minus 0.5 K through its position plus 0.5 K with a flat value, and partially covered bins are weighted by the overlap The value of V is 1.25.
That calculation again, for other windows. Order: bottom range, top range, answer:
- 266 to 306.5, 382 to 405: 0.63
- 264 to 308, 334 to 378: 1.11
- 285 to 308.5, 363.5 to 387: 1.05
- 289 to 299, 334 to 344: 1.20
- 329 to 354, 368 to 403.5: 0.68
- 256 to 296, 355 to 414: 0.82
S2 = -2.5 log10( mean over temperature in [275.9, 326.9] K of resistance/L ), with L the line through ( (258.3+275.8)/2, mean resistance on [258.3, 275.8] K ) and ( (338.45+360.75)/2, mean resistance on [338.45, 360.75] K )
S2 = 0.20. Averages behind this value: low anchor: 369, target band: 312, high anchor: 383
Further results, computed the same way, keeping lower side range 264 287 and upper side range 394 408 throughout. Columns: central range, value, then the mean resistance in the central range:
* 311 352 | -0.12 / 349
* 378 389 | 0.11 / 233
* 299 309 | 0.36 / 249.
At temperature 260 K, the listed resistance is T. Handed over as 367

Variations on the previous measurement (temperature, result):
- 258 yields 334.4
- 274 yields 382.1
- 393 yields 187.8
